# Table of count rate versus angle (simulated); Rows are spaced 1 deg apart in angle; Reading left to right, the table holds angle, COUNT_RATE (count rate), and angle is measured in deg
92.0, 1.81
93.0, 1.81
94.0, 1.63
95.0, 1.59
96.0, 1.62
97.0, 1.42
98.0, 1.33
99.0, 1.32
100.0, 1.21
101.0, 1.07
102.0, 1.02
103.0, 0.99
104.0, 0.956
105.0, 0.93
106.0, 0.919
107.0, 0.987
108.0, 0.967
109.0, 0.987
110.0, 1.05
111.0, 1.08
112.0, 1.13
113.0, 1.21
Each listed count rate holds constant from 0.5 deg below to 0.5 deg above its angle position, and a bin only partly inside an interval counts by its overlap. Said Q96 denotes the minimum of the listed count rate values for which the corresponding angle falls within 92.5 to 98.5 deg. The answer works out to 1.33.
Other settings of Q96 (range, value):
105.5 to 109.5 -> 0.919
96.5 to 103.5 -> 0.99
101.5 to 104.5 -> 0.956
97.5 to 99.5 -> 1.32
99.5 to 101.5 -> 1.07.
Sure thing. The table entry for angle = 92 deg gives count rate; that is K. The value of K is 1.81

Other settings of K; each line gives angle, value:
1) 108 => 0.967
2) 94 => 1.63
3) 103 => 0.99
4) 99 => 1.32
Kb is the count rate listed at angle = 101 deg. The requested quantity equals 1.07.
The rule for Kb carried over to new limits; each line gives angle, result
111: 1.08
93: 1.81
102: 1.02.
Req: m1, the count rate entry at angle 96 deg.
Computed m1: 1.62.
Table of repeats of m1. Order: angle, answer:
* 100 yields 1.21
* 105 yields 0.93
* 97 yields 1.42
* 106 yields 0.919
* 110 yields 1.05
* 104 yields 0.956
